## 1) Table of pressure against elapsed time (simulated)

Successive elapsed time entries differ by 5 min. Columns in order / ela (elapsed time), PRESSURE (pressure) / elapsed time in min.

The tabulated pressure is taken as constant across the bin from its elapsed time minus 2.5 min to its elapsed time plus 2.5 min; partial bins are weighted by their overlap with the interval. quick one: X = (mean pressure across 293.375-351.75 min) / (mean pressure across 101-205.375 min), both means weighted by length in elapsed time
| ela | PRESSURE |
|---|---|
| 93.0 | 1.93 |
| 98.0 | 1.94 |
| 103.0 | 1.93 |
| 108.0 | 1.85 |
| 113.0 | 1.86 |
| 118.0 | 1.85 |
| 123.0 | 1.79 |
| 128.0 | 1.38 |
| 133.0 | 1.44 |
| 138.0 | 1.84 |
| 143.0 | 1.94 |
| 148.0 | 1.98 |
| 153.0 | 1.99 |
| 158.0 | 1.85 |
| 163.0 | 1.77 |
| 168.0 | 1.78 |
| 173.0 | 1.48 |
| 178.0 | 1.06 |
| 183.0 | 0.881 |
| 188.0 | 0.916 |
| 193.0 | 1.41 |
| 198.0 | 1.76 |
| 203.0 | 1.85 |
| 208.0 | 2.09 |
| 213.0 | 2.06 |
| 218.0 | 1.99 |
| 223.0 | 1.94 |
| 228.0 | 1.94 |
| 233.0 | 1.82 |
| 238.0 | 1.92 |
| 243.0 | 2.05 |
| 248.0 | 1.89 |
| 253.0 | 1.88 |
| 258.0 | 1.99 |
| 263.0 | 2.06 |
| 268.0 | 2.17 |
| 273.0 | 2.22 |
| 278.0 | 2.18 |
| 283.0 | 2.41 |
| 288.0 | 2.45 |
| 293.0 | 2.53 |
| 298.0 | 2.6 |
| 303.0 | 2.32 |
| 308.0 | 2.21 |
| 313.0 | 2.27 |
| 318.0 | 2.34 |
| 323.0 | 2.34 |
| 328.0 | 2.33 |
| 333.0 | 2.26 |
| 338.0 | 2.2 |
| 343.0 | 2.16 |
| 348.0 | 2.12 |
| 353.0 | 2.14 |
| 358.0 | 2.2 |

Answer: 1.39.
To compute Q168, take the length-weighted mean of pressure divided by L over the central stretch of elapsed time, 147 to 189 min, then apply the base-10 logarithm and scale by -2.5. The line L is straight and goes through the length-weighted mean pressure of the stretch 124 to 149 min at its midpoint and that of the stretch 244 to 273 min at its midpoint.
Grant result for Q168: 0.164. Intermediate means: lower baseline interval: 1.7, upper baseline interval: 2.02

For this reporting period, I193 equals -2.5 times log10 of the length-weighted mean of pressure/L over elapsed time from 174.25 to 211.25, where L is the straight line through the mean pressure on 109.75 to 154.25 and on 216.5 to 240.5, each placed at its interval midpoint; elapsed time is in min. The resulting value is 0.29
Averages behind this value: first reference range 1.78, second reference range 1.92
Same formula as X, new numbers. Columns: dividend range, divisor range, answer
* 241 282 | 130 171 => 1.14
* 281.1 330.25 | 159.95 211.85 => 1.57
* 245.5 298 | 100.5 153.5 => 1.22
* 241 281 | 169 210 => 1.43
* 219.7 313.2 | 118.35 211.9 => 1.31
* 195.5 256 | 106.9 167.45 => 1.08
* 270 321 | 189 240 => 1.27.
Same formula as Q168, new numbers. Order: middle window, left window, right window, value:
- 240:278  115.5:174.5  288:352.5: 0.038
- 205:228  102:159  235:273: -0.034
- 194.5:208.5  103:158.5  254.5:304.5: 0.109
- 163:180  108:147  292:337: 0.247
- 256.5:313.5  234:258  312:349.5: -0.103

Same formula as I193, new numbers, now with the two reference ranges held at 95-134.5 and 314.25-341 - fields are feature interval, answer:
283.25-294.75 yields -0.13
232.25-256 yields 0.09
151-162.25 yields -0.01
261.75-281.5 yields -0.01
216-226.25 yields 0.04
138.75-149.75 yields -0.06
